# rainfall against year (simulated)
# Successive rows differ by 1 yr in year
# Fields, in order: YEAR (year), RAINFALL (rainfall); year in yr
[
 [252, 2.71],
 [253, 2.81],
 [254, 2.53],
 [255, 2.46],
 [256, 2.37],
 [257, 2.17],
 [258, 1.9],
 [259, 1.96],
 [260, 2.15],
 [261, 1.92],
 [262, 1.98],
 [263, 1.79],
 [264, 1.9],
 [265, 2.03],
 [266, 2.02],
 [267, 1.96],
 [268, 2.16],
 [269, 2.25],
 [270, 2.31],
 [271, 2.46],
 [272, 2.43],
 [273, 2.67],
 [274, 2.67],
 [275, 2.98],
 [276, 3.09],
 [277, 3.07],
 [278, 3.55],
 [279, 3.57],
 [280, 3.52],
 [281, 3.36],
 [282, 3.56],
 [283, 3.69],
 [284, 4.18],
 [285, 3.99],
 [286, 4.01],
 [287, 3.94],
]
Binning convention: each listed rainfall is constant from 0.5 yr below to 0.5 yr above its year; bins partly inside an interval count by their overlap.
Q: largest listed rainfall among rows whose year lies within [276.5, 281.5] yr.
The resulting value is 3.57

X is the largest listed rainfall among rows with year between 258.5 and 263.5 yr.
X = 2.15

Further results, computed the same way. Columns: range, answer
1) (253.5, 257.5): 2.53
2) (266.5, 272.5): 2.46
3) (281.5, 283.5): 3.69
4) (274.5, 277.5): 3.09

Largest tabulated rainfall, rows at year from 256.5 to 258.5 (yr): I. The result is 2.17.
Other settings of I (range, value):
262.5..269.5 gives 2.25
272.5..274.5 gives 2.67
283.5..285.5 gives 4.18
